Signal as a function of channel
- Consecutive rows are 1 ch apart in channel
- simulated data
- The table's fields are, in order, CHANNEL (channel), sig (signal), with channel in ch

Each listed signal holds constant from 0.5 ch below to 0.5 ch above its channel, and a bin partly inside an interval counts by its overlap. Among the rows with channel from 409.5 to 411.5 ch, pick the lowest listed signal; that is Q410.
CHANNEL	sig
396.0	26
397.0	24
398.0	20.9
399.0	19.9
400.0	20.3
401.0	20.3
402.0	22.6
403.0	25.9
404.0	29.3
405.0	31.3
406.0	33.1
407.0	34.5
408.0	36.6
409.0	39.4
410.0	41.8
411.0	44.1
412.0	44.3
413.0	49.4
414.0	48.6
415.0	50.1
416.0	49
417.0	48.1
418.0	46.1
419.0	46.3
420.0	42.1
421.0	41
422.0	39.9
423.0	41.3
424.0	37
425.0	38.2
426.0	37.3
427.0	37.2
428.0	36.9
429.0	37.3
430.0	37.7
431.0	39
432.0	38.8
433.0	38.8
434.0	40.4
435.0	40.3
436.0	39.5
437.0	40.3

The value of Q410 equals 41.8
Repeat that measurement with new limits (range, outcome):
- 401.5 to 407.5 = 22.6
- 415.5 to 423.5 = 39.9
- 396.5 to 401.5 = 19.9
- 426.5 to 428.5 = 36.9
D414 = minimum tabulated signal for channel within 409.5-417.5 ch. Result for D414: 41.8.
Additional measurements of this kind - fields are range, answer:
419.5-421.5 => 41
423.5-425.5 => 37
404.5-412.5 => 31.3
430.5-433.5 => 38.8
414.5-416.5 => 49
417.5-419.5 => 46.1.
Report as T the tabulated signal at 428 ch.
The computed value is 36.9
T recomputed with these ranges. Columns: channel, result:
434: 40.4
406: 33.1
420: 42.1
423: 41.3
